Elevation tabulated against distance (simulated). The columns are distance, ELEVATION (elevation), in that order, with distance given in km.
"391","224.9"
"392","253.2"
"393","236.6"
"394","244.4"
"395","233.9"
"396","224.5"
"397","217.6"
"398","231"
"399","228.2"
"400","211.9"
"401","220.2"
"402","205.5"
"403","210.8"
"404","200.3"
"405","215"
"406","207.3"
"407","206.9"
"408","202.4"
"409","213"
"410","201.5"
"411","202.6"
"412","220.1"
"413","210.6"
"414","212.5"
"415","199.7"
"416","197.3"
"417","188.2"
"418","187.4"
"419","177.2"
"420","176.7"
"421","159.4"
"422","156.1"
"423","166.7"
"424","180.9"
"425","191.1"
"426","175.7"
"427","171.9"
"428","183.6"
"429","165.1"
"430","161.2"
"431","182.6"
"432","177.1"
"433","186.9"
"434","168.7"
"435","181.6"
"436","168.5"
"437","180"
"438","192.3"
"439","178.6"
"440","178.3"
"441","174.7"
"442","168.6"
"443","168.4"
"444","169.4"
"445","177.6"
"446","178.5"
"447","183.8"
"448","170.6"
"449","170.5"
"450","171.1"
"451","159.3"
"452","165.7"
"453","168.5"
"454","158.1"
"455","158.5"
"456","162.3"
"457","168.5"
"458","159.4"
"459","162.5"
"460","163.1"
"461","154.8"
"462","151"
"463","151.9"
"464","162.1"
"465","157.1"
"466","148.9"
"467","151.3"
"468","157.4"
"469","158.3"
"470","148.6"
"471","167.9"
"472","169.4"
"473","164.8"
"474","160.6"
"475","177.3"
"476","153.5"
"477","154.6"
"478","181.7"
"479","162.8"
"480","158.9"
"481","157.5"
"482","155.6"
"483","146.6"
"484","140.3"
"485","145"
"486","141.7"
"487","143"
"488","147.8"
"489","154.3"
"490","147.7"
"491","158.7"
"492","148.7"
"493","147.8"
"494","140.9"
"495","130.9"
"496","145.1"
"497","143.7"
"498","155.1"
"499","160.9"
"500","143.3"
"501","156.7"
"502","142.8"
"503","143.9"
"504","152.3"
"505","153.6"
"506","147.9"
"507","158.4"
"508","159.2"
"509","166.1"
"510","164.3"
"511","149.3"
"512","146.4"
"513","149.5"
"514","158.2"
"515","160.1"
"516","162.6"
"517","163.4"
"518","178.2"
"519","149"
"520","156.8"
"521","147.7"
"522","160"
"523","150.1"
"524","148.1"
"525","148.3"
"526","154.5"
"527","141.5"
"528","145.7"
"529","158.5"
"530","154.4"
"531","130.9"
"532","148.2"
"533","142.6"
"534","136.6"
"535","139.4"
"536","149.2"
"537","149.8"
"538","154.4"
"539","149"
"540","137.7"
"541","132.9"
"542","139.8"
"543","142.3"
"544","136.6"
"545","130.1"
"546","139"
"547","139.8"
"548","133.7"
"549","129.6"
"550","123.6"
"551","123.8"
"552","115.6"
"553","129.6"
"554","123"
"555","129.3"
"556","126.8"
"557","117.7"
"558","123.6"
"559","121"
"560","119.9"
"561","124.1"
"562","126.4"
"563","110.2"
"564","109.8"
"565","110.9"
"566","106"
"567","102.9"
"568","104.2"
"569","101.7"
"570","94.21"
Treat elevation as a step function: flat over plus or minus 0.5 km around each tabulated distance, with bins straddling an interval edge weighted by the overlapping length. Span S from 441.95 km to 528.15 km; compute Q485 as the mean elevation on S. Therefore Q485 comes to 157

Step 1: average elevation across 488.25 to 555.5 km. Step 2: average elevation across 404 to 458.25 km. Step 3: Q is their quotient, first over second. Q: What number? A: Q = 0.81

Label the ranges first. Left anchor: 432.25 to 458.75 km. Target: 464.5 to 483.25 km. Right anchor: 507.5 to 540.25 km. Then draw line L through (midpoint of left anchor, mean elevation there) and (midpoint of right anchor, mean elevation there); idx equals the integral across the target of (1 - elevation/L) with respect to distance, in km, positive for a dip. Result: 0.5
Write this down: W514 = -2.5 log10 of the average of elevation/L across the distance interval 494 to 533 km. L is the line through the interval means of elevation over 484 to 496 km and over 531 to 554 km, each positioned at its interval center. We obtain -0.075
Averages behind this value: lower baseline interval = 146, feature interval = 152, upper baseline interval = 137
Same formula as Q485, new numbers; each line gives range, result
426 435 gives 175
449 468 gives 160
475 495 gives 152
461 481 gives 160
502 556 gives 146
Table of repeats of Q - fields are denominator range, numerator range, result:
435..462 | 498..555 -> 0.86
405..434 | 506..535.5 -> 0.81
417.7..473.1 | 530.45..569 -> 0.76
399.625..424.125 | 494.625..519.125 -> 0.78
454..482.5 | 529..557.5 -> 0.85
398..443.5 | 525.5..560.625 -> 0.72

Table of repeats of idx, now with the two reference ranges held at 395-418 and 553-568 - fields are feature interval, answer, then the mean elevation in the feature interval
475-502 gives 1.66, 151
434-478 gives 3.56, 166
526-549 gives -1.86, 142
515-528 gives -1.24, 155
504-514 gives -0.42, 155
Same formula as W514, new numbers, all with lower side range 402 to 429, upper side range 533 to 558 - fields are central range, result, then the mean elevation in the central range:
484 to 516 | 0.030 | 150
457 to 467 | 0.098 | 157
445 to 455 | 0.049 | 169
